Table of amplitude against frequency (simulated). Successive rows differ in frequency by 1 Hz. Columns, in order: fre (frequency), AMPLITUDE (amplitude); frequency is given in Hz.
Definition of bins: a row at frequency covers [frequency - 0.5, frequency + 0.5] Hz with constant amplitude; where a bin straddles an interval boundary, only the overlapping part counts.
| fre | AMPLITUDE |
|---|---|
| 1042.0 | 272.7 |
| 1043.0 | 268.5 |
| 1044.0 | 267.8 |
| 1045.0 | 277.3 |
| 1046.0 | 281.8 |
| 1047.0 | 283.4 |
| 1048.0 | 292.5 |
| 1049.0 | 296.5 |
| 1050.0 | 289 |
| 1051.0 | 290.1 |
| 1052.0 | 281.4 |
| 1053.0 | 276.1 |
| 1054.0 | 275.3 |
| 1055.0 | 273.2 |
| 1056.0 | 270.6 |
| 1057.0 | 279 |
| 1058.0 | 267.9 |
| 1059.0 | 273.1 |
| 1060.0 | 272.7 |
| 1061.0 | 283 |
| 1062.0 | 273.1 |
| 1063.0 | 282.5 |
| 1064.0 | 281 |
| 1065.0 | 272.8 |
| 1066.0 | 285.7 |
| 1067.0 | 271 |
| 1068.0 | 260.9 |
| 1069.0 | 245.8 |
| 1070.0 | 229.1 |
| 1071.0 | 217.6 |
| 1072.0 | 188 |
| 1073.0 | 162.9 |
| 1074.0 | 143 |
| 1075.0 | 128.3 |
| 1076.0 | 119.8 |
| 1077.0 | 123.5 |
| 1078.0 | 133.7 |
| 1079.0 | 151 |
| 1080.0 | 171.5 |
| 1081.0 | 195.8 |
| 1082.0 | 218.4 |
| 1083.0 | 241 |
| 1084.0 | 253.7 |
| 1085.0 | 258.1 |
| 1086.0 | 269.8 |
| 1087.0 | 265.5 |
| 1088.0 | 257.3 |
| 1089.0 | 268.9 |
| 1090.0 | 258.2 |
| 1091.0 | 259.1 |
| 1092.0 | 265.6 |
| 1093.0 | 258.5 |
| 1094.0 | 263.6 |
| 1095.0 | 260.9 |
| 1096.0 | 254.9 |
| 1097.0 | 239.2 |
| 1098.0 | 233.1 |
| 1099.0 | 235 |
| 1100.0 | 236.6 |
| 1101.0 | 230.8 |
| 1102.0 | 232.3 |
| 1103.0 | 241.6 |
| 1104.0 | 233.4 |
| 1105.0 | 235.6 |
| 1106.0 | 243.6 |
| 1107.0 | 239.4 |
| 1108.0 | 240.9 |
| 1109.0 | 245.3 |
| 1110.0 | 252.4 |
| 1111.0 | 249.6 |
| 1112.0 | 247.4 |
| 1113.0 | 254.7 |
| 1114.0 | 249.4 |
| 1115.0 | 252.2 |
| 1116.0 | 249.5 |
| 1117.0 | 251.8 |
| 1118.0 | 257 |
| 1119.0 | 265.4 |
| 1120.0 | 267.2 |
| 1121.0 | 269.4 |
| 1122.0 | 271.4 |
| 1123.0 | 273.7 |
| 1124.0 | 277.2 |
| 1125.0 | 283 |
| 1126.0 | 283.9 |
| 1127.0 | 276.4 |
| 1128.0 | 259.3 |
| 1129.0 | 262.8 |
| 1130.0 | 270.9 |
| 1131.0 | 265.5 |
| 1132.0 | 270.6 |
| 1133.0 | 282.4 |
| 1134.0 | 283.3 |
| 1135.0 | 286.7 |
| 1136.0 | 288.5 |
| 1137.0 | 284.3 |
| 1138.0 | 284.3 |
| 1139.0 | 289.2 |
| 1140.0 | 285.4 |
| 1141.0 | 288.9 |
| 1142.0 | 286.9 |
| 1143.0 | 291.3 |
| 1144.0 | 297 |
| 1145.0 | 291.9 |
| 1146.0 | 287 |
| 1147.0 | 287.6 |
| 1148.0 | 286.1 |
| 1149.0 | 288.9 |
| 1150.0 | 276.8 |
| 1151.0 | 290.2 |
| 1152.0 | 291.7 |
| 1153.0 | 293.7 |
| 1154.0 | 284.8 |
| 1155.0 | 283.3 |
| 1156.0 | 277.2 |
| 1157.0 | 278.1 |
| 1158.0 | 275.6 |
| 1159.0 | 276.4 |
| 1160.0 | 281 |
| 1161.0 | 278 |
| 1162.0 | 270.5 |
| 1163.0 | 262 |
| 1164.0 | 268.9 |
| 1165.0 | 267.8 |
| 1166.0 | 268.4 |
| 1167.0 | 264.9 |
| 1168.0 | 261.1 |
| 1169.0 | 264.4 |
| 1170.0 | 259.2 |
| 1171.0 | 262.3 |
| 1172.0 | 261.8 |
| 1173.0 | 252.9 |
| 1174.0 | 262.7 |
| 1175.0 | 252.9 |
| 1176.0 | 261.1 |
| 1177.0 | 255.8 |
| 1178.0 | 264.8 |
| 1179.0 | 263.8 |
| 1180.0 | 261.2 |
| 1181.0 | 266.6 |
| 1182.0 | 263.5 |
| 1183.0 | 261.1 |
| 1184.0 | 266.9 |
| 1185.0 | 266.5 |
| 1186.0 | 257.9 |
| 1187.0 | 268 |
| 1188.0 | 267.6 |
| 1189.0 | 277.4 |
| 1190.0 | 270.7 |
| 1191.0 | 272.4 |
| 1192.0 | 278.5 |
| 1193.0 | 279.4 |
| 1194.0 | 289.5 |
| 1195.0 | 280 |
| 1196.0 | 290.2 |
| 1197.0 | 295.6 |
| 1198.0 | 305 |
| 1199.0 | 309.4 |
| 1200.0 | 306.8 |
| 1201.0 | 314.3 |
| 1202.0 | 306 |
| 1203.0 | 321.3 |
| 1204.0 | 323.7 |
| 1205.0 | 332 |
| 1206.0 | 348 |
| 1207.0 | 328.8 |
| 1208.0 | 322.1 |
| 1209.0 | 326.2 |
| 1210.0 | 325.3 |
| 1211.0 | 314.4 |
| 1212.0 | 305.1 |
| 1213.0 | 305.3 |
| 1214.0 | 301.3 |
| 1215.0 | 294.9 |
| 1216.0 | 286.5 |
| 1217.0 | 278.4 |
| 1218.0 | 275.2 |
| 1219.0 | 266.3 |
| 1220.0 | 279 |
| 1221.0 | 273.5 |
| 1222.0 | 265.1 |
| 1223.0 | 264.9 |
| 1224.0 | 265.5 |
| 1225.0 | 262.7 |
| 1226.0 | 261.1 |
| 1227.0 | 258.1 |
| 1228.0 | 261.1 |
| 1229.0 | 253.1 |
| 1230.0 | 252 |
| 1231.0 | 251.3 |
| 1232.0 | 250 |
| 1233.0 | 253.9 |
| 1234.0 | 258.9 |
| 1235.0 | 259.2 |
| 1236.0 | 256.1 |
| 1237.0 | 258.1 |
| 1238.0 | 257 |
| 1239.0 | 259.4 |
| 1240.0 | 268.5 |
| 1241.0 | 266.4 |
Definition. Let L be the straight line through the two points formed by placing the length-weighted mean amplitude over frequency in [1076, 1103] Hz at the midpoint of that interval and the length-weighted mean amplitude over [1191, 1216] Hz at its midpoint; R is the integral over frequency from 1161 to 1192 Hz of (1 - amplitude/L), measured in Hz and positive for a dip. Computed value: 2.6 Hz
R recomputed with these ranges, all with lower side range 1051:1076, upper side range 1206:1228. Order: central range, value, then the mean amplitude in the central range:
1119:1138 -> -0.7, 275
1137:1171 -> -0.9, 280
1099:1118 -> 1.2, 244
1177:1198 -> 0.7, 272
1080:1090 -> 0.4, 244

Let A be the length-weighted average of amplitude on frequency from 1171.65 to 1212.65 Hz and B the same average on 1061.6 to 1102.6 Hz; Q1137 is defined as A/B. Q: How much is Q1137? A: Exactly 1.3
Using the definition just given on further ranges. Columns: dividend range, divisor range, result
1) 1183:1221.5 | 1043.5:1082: 1.22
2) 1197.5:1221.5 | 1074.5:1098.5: 1.37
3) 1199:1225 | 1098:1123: 1.21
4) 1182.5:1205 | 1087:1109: 1.16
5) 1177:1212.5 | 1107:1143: 1.09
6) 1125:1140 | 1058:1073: 1.08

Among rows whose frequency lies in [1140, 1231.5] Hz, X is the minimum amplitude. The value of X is 251.3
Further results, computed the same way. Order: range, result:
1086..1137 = 230.8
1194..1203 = 280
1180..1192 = 257.9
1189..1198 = 270.7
